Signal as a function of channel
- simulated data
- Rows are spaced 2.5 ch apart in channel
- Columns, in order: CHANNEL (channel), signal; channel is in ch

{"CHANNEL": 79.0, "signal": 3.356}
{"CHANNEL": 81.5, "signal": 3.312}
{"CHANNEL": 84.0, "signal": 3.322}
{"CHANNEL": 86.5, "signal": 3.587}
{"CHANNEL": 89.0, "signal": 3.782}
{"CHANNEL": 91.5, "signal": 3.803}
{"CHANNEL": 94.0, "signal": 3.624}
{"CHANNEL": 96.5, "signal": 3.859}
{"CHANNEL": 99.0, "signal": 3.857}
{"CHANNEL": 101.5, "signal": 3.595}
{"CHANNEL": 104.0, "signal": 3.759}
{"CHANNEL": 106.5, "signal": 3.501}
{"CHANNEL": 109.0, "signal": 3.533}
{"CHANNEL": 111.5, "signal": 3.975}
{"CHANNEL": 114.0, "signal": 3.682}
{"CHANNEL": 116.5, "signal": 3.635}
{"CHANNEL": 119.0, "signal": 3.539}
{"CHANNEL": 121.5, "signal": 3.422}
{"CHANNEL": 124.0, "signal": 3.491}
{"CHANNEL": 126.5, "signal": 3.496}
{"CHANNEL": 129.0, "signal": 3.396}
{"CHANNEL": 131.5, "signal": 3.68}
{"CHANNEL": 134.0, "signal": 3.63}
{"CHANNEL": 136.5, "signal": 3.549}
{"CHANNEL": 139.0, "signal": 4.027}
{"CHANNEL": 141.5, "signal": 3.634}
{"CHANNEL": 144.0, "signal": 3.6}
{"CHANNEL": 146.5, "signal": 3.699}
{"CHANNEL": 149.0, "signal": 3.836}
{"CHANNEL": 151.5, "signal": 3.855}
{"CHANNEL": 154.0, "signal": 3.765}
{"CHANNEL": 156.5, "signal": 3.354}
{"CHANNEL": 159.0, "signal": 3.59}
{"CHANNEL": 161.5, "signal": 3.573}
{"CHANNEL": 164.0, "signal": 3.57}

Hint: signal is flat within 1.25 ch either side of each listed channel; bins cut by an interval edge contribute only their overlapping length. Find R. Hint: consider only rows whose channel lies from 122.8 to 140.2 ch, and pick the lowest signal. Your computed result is 3.396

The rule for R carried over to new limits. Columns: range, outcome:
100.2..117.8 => 3.501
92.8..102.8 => 3.595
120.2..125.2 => 3.422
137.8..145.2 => 3.6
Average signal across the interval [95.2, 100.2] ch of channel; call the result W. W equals 3.86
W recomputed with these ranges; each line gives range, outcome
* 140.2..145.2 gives 3.62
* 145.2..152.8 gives 3.8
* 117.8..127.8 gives 3.49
